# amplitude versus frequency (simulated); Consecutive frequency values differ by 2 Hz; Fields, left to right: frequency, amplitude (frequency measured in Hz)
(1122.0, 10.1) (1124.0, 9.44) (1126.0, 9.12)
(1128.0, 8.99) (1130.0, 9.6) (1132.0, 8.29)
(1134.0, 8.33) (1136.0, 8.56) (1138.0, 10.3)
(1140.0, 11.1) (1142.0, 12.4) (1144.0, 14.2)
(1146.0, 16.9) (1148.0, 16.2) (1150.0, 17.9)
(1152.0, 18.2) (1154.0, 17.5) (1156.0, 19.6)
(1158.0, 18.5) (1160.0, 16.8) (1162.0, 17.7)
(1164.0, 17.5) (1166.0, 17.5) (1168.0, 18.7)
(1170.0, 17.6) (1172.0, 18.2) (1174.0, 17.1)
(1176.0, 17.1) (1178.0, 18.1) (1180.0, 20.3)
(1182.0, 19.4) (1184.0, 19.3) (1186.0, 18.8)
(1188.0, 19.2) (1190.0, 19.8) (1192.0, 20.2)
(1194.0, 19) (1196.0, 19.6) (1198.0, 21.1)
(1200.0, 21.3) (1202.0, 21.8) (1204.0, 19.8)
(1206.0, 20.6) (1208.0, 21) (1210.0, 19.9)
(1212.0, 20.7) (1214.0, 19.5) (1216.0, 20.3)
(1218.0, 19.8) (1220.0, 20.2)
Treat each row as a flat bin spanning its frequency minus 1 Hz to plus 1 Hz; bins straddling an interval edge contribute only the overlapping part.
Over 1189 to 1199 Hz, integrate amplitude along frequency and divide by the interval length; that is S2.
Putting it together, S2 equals 19.9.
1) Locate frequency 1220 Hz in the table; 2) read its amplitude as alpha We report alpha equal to 20.2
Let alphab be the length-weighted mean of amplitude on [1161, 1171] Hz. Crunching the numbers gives 17.8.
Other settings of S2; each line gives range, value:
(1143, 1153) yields 16.7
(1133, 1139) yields 9.06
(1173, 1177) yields 17.1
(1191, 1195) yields 19.6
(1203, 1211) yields 20.3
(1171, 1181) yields 18.2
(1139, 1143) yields 11.8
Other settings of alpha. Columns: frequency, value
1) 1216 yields 20.3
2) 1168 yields 18.7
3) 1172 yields 18.2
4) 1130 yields 9.6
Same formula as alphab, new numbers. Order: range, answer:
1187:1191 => 19.5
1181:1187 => 19.2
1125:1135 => 8.87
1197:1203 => 21.4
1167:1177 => 17.7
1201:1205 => 20.8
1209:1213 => 20.3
